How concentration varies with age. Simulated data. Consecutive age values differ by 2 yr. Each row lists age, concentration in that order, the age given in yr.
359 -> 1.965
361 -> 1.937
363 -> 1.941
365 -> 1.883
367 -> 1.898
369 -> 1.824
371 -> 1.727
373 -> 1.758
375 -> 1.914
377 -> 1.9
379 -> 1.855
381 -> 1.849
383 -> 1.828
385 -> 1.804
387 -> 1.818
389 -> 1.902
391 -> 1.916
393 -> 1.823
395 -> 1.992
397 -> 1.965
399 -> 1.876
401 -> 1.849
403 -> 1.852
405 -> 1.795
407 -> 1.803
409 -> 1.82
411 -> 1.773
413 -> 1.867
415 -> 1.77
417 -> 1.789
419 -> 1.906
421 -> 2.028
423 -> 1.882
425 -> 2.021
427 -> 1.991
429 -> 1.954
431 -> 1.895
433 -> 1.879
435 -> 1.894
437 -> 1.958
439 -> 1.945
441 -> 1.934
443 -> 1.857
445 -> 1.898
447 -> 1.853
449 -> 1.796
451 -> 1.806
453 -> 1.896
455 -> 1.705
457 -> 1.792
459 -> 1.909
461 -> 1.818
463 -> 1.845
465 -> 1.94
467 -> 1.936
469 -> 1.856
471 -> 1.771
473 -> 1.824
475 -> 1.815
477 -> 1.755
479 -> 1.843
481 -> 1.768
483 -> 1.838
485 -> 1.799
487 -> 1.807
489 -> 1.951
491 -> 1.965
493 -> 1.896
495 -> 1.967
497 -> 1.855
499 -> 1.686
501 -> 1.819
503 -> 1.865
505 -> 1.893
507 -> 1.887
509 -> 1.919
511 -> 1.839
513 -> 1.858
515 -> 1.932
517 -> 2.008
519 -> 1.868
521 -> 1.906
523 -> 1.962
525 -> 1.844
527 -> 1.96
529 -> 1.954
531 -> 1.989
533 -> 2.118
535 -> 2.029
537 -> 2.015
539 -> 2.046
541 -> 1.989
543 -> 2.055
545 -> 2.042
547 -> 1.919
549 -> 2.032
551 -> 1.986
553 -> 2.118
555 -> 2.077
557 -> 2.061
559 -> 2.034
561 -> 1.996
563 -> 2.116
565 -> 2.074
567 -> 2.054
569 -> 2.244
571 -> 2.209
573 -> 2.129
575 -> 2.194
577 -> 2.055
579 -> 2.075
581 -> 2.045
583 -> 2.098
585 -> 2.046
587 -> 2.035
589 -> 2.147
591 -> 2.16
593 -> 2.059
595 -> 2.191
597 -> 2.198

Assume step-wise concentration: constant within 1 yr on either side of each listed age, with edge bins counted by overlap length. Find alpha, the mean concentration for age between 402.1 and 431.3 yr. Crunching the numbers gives 1.88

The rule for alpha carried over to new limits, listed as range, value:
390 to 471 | 1.88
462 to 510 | 1.85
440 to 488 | 1.84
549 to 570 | 2.07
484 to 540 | 1.92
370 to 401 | 1.86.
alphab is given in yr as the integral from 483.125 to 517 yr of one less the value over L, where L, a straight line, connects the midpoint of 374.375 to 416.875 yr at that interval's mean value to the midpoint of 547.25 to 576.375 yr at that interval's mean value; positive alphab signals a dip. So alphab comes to 2.2 yr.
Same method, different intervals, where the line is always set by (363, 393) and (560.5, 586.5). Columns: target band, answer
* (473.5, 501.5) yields 2.1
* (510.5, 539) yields 1.2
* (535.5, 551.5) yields 0.4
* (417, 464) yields 1.1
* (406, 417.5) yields 0.5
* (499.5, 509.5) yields 0.7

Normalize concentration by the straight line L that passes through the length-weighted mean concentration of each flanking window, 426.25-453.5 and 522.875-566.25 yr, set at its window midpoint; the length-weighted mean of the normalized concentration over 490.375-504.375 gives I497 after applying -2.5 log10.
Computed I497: 0.06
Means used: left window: 1.9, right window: 2.02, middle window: 1.86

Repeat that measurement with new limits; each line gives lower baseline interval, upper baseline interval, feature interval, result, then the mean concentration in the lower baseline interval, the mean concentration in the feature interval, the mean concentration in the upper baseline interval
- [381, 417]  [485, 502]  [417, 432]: -0.052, 1.85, 1.94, 1.86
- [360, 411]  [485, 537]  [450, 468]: 0.023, 1.86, 1.85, 1.91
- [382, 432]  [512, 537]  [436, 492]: 0.036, 1.88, 1.85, 1.95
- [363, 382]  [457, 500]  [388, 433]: -0.020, 1.85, 1.88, 1.85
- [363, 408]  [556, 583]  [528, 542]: 0.018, 1.86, 2.02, 2.1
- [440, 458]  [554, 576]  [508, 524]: 0.046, 1.84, 1.91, 2.11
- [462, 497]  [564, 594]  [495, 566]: 0.012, 1.86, 1.96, 2.11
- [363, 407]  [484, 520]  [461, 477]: 0.015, 1.86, 1.85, 1.88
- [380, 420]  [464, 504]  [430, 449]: -0.027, 1.85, 1.9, 1.85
